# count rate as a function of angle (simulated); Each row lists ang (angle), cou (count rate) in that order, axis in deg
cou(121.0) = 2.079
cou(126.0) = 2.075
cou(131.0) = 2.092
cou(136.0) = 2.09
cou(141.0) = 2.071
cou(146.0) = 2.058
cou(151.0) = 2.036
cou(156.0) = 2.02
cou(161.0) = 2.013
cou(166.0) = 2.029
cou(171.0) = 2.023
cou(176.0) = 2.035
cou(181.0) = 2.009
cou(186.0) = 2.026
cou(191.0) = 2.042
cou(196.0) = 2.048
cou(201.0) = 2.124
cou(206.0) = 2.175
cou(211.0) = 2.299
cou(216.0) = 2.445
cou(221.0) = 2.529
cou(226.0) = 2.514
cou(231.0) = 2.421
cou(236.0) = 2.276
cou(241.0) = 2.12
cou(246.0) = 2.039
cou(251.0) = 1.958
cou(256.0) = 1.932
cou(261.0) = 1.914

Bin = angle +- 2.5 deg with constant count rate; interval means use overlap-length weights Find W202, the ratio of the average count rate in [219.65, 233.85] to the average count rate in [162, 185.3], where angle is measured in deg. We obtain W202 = 1.23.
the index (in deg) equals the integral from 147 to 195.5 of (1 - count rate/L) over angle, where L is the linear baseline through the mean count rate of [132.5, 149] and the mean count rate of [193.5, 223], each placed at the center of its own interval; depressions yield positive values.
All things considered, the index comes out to 3.0 deg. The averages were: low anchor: 2.07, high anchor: 2.27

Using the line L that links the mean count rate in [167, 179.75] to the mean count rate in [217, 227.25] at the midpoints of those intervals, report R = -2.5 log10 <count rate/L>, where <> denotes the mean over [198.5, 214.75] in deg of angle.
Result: 0.07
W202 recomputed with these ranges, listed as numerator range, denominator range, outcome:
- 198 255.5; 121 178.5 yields 1.10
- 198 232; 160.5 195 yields 1.16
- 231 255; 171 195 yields 1.05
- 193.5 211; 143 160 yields 1.05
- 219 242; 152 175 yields 1.18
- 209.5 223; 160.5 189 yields 1.20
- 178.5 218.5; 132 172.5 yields 1.05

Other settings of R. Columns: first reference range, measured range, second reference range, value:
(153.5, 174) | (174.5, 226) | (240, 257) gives -0.09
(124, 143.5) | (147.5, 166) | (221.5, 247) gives 0.06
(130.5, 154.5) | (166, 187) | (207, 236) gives 0.10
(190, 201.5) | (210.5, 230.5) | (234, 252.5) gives -0.18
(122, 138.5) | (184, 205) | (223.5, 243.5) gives 0.09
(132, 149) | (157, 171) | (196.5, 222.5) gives 0.06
